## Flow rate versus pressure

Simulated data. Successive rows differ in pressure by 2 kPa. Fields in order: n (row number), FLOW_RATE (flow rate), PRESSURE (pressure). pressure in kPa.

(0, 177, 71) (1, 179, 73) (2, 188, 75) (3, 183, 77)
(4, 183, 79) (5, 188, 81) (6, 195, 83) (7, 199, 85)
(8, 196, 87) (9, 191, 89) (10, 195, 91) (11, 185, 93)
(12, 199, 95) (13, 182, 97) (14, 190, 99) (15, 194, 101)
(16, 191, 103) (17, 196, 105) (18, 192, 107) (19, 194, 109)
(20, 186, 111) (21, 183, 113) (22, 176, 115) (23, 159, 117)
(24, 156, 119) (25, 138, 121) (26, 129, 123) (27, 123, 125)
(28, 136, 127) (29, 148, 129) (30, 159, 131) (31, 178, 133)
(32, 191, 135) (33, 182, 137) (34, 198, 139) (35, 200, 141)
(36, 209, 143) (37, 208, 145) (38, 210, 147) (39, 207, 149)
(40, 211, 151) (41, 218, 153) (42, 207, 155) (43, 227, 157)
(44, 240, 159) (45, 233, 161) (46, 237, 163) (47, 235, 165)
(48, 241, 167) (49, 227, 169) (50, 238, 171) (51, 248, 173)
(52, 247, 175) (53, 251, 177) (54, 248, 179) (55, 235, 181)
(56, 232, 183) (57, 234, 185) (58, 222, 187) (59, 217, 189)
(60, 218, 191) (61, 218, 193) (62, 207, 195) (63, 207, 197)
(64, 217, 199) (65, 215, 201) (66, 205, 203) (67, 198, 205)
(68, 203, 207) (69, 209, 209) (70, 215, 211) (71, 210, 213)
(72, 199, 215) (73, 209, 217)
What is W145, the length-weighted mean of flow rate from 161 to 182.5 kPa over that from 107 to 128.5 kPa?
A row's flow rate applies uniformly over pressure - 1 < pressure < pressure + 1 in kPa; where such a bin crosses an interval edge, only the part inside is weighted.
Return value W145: 1.5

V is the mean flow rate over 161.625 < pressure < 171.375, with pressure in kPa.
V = 235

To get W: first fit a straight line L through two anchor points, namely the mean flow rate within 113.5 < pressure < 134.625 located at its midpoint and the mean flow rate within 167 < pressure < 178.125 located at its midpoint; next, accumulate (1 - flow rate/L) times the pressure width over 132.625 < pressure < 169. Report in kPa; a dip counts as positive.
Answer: -2.2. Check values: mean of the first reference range 152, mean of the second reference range 242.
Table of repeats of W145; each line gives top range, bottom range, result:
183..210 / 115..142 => 1.32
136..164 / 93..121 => 1.17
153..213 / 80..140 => 1.27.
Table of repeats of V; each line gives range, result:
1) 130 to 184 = 219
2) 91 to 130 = 172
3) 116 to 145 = 166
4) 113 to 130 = 148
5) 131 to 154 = 199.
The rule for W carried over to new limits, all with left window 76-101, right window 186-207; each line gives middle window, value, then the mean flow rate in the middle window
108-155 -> 4.8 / 179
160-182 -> -3.5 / 240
